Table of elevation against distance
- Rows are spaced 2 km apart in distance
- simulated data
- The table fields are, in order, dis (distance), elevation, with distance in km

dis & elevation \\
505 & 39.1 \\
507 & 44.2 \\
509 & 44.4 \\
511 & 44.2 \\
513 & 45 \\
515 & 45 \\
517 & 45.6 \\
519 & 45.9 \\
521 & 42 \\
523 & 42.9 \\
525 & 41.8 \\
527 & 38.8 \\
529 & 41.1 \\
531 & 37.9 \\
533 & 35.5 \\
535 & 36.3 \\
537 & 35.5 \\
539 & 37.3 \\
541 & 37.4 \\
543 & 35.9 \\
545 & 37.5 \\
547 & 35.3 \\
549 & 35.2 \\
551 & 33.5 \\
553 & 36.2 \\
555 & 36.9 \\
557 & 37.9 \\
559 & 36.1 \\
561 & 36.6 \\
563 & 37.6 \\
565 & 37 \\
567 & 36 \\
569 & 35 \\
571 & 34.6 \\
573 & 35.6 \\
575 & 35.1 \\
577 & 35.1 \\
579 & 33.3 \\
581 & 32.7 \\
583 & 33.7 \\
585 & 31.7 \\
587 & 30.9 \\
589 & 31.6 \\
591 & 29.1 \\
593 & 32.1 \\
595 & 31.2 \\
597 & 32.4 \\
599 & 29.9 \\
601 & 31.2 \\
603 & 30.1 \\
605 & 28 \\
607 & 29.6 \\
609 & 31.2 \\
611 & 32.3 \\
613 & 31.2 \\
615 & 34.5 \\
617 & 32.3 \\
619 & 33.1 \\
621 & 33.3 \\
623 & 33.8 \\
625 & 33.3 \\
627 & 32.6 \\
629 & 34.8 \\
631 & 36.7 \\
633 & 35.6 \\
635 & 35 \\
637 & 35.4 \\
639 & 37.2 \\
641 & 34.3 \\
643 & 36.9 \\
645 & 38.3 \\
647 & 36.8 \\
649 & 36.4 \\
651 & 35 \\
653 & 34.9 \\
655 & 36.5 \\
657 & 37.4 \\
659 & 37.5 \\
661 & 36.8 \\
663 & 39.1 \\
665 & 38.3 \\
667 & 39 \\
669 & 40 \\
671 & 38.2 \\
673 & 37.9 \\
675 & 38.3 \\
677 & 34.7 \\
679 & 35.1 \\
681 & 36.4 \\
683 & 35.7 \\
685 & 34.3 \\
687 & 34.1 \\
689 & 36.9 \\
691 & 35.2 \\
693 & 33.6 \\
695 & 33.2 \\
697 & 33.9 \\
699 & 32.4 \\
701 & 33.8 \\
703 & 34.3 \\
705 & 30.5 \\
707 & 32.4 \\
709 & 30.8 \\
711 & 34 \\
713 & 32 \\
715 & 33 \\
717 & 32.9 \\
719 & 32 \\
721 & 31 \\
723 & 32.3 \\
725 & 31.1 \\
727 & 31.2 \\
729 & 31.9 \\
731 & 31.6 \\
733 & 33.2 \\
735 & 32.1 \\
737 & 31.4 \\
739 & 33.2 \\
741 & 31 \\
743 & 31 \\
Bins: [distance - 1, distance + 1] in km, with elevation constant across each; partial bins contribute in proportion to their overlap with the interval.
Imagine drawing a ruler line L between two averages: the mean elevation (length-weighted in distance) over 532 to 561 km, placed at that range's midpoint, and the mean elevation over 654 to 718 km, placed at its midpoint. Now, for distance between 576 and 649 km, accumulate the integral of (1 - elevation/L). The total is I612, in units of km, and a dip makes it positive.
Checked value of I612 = 5.3 km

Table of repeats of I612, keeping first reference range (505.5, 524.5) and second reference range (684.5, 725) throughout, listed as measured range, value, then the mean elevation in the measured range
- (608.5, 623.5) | 2.16 km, 32.7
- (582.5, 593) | 2.25 km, 31.4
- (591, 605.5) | 3.18 km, 30.7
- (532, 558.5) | 3.87 km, 36.2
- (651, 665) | -0.47 km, 37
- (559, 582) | 3.12 km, 35.4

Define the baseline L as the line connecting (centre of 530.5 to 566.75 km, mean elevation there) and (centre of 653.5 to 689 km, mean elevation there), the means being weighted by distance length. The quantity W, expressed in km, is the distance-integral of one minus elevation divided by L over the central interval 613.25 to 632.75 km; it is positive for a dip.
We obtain 1.6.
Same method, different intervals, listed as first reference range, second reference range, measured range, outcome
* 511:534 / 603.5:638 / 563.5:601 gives 3.52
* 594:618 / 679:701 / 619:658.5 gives -3.60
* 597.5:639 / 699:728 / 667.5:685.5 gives -2.44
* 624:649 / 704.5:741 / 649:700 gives -3.21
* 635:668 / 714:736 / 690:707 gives 0.23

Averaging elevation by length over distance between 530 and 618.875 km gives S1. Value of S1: 34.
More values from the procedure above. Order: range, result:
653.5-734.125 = 34.6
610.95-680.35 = 35.8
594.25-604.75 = 30.7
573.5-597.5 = 32.5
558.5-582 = 35.4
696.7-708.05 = 32.8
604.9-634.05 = 33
